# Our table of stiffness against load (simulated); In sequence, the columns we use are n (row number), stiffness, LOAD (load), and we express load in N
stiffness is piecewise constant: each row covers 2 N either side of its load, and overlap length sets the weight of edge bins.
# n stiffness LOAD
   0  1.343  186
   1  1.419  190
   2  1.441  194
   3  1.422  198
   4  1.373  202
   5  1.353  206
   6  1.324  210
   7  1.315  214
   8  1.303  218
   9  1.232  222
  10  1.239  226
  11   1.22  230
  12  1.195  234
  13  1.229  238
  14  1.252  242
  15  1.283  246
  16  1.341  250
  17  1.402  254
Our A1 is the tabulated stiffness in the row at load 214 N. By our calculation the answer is 1.315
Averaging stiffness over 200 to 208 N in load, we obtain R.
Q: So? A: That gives 1.36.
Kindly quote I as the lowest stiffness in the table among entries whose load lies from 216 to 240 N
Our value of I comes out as 1.195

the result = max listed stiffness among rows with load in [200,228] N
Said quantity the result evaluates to 1.373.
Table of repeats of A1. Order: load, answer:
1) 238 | 1.229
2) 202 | 1.373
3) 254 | 1.402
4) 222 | 1.232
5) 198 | 1.422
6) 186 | 1.343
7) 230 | 1.22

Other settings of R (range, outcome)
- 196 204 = 1.4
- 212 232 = 1.26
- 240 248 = 1.27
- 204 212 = 1.34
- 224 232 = 1.23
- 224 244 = 1.23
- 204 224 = 1.31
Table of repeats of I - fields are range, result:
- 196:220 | 1.303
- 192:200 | 1.422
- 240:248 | 1.252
